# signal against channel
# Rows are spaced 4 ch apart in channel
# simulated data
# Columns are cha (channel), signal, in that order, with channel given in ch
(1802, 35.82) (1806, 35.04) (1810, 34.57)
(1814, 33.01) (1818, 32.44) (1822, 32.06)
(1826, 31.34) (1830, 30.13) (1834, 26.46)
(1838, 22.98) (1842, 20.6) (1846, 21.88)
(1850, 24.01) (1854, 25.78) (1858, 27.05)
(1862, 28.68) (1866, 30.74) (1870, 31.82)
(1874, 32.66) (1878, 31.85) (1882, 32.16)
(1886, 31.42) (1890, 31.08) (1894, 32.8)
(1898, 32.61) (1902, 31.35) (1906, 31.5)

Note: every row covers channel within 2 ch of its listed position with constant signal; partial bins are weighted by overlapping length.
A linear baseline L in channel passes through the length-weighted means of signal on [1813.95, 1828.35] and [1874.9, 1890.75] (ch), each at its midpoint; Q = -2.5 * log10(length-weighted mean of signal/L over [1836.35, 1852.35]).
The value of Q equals 0.38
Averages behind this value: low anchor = 32.1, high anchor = 31.7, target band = 22.4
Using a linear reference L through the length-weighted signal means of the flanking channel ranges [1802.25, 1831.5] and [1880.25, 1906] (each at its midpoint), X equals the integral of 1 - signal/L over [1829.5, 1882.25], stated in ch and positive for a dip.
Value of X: 8.1 ch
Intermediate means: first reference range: 32.9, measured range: 27.4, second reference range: 31.9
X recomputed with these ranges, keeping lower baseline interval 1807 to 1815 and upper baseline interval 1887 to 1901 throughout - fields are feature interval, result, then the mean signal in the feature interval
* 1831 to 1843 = 3.3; 24.1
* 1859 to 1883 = 1.1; 31.1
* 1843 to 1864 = 4.9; 25.2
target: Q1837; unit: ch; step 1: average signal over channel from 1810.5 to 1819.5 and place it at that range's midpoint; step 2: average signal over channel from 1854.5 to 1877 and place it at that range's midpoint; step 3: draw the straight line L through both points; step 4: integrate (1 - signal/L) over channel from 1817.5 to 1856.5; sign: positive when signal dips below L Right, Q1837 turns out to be 6.4 ch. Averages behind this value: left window 33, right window 30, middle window 26.6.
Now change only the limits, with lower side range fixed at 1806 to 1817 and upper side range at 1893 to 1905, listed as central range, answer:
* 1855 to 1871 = 1.8 ch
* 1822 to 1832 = 0.8 ch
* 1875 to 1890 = 0.3 ch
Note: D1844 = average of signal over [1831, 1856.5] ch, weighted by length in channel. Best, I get 23.9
